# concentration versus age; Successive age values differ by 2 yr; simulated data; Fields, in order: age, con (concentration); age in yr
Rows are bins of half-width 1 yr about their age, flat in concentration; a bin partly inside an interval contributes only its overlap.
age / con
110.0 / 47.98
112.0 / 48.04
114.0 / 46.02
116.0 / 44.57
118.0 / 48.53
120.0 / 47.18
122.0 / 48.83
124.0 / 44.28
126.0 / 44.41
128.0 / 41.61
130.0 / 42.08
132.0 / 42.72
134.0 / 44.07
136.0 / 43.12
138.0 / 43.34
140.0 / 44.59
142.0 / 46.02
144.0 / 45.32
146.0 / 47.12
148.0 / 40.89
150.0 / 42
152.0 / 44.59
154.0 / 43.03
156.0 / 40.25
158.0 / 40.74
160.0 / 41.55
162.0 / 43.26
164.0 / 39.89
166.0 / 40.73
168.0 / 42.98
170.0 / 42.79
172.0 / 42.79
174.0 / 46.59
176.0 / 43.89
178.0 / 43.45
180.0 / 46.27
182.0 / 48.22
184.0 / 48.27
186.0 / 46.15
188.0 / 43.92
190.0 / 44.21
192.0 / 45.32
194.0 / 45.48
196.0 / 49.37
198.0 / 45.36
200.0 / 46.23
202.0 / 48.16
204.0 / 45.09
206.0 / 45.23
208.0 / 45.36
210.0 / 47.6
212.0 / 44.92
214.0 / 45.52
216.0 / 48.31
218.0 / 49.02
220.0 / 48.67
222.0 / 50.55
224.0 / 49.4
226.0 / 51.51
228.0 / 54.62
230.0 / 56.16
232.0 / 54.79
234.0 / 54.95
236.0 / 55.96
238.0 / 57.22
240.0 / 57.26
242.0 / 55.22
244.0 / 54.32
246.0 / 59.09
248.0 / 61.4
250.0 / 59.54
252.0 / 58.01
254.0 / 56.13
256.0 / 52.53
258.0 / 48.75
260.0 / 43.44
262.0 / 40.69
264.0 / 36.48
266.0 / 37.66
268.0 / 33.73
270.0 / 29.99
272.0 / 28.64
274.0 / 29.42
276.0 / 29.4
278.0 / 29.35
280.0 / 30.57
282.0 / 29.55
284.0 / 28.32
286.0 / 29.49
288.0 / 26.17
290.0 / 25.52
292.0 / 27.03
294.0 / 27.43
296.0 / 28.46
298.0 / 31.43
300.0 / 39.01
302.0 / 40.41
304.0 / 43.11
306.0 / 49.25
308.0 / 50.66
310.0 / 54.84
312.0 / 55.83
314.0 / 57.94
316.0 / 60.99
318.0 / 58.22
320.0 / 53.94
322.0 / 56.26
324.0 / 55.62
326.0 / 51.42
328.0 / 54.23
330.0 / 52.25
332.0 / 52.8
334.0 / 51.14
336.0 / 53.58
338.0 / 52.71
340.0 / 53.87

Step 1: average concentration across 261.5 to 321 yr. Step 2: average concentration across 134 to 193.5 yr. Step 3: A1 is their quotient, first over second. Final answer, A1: 0.87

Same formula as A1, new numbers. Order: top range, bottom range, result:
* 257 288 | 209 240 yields 0.65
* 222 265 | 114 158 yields 1.20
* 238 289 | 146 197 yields 0.96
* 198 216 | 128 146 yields 1.05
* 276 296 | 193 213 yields 0.61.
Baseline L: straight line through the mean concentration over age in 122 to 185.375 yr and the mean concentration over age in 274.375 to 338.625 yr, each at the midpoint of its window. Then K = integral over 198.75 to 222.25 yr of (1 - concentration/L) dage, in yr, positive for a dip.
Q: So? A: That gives -1.9 yr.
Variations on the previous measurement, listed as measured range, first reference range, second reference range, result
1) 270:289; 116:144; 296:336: 7.8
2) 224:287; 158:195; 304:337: 4.9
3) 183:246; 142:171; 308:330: -3.1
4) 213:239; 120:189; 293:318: -4.3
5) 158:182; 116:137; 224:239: 2.8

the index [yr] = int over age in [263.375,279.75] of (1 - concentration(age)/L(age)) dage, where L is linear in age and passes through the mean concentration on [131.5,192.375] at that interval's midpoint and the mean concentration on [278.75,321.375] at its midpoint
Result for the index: 3.8 yr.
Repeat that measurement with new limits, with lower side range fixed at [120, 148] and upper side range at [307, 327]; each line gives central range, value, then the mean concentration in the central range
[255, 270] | 3.2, 41.1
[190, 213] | 1.1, 46.1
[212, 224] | 0.3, 48.2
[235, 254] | -2.4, 57.5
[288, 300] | 5.6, 28.7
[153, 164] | 1.0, 41.6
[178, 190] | 0.3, 46.1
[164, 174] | 0.9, 42.5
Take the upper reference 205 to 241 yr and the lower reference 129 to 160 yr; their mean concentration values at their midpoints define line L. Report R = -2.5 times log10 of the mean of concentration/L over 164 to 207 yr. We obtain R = 0.05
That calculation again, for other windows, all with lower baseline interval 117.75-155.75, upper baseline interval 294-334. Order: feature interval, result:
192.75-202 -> -0.02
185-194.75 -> 0.02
